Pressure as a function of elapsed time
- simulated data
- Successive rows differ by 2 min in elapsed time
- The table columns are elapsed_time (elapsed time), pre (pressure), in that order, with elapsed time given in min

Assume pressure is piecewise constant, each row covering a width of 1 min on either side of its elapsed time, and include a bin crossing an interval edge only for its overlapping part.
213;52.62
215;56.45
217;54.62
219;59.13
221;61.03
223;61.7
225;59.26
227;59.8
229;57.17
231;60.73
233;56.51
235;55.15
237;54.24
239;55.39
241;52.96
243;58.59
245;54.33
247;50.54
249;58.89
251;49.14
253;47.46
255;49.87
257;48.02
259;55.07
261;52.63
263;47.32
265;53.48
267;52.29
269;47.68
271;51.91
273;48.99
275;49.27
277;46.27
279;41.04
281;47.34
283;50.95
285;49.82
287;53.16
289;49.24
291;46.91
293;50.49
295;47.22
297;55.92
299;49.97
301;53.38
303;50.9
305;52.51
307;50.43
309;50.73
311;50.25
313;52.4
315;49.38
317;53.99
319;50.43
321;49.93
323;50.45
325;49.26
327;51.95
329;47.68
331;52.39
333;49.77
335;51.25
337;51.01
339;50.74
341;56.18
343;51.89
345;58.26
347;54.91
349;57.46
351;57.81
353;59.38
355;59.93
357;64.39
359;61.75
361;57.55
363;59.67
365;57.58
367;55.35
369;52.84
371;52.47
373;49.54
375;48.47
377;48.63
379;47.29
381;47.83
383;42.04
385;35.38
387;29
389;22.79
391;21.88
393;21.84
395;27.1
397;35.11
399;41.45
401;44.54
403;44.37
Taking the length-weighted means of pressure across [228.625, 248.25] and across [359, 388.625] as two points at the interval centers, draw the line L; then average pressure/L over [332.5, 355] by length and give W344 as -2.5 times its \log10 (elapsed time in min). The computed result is -0.09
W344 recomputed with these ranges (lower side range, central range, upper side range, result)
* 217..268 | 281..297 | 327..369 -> 0.108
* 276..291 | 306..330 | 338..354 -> 0.038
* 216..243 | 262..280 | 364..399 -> 0.093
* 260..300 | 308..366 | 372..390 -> -0.206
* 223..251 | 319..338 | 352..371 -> 0.149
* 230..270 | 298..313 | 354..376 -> 0.069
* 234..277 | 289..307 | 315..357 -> 0.040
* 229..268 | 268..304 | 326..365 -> 0.100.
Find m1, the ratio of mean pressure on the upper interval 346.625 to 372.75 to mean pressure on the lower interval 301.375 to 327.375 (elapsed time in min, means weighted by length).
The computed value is 1.1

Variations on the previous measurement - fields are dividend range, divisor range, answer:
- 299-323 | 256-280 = 1.03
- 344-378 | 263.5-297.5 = 1.14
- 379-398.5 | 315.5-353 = 0.62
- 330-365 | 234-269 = 1.07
